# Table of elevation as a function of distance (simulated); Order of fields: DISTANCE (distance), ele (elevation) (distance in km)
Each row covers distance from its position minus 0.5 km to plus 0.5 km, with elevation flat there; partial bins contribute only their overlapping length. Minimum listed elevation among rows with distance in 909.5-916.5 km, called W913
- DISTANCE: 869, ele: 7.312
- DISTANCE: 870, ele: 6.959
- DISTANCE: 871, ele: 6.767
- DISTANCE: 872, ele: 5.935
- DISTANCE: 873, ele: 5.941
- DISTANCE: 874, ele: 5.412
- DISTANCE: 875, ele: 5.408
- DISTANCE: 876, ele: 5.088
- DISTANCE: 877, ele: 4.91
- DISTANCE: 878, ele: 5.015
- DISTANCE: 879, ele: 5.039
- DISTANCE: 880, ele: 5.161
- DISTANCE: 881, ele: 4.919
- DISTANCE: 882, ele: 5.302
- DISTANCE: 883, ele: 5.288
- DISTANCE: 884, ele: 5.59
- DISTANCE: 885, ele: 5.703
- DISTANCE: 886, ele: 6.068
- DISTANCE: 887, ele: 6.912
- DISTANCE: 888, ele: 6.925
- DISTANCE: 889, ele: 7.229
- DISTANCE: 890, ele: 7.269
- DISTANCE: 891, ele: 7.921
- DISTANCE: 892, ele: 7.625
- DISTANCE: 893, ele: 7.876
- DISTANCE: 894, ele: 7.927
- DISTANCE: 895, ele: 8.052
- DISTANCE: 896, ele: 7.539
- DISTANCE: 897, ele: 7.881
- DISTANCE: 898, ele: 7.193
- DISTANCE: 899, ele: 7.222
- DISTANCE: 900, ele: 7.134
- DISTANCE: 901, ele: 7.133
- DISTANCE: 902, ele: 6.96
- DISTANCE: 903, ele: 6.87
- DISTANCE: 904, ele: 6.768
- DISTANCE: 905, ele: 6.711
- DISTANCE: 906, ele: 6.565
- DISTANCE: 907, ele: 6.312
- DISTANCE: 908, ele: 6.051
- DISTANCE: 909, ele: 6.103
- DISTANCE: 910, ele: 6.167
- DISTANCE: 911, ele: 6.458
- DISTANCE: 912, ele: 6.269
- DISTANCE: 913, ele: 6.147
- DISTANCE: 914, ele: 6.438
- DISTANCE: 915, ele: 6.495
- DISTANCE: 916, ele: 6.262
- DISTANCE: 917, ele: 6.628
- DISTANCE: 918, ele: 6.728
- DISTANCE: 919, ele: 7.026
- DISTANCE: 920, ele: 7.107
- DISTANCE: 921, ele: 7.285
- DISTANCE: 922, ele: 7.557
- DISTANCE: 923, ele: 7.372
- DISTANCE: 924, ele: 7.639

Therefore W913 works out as 6.147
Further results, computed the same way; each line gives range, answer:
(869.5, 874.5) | 5.412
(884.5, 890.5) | 5.703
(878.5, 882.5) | 4.919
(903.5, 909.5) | 6.051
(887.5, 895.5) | 6.925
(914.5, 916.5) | 6.262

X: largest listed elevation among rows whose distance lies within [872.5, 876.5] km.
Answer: 5.941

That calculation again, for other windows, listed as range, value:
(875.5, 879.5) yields 5.088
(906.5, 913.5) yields 6.458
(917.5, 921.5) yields 7.285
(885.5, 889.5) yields 7.229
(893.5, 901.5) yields 8.052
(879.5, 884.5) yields 5.59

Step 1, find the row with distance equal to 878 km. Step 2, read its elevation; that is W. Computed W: 5.015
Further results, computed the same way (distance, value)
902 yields 6.96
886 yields 6.068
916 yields 6.262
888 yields 6.925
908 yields 6.051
